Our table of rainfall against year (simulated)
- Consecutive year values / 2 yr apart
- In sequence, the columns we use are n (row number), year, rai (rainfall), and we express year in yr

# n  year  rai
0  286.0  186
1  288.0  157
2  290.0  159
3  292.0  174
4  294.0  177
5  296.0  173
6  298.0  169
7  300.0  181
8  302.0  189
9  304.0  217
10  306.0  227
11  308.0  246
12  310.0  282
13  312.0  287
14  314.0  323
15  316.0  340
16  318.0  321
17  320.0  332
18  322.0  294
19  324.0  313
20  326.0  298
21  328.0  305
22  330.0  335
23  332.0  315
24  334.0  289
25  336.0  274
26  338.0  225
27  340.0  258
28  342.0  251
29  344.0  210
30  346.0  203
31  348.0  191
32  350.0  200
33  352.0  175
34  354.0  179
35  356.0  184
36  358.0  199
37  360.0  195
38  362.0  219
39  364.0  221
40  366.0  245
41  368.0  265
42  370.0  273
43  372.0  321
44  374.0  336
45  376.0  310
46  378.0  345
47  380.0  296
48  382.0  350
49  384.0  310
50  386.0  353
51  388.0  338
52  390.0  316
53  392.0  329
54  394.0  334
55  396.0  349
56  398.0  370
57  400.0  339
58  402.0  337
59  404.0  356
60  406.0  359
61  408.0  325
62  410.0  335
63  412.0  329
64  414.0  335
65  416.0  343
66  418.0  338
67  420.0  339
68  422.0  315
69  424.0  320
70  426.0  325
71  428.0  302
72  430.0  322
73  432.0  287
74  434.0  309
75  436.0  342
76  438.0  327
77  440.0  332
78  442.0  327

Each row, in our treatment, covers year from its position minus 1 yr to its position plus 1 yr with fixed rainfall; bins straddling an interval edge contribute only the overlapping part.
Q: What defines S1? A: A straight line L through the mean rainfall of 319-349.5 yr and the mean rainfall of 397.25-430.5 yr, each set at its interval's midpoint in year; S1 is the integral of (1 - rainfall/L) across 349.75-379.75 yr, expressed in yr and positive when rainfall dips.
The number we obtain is 5.1 yr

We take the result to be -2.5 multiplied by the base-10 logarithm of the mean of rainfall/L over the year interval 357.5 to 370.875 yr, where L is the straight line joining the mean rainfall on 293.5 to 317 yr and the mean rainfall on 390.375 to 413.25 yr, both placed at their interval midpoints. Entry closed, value 0.28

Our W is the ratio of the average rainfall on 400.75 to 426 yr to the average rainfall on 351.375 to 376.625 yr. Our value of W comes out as 1.40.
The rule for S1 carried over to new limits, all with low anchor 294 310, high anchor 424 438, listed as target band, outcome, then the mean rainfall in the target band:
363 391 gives -3.76 yr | 306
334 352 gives 0.88 yr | 227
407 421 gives -1.57 yr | 335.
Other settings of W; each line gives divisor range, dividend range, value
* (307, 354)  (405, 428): 1.23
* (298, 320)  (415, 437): 1.24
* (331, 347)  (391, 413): 1.35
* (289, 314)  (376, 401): 1.58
